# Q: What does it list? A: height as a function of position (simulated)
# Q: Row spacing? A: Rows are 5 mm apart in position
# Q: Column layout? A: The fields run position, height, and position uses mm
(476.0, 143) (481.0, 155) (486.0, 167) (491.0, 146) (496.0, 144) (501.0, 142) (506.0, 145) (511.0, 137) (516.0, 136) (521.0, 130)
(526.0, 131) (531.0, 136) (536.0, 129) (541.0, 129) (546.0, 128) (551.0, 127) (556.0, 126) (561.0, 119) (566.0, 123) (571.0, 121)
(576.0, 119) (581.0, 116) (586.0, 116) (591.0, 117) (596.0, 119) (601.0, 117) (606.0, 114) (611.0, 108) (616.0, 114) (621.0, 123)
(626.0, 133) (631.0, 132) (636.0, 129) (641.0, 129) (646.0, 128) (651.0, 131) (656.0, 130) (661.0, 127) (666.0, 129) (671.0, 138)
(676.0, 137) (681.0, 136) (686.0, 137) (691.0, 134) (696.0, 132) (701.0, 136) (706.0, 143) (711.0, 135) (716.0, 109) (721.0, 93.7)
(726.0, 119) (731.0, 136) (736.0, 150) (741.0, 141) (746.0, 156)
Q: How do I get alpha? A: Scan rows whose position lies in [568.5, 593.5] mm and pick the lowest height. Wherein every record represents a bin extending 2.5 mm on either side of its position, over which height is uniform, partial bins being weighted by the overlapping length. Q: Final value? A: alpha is 116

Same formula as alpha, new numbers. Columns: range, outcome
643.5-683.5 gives 127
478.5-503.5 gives 142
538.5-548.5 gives 128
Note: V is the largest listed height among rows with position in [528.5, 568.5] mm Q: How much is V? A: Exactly 136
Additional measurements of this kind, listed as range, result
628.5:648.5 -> 132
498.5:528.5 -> 145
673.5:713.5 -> 143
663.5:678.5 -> 138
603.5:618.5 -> 114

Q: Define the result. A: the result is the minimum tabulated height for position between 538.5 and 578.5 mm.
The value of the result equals 119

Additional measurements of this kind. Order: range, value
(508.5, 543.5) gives 129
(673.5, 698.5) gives 132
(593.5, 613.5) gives 108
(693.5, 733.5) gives 93.7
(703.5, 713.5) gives 135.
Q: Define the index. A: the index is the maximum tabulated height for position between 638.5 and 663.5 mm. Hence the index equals 131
